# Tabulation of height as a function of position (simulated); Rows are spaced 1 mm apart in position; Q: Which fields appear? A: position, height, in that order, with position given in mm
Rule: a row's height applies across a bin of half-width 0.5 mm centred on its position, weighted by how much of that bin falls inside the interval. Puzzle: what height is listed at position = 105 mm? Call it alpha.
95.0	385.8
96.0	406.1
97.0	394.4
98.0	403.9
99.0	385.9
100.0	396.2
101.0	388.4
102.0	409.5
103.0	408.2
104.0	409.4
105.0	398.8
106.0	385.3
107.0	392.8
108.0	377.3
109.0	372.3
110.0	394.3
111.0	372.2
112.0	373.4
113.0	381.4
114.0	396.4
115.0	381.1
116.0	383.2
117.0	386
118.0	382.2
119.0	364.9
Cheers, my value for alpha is 398.8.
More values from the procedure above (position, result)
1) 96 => 406.1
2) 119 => 364.9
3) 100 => 396.2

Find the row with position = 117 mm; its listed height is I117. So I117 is 386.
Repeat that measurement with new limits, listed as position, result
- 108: 377.3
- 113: 381.4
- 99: 385.9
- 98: 403.9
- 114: 396.4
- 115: 381.1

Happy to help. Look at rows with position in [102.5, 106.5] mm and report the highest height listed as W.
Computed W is 409.4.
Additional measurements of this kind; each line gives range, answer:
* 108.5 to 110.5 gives 394.3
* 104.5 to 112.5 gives 398.8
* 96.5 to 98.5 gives 403.9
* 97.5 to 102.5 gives 409.5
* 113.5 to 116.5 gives 396.4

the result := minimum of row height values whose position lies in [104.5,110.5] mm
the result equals 372.3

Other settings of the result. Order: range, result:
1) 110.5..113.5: 372.2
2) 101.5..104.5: 408.2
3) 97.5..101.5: 385.9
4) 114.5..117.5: 381.1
